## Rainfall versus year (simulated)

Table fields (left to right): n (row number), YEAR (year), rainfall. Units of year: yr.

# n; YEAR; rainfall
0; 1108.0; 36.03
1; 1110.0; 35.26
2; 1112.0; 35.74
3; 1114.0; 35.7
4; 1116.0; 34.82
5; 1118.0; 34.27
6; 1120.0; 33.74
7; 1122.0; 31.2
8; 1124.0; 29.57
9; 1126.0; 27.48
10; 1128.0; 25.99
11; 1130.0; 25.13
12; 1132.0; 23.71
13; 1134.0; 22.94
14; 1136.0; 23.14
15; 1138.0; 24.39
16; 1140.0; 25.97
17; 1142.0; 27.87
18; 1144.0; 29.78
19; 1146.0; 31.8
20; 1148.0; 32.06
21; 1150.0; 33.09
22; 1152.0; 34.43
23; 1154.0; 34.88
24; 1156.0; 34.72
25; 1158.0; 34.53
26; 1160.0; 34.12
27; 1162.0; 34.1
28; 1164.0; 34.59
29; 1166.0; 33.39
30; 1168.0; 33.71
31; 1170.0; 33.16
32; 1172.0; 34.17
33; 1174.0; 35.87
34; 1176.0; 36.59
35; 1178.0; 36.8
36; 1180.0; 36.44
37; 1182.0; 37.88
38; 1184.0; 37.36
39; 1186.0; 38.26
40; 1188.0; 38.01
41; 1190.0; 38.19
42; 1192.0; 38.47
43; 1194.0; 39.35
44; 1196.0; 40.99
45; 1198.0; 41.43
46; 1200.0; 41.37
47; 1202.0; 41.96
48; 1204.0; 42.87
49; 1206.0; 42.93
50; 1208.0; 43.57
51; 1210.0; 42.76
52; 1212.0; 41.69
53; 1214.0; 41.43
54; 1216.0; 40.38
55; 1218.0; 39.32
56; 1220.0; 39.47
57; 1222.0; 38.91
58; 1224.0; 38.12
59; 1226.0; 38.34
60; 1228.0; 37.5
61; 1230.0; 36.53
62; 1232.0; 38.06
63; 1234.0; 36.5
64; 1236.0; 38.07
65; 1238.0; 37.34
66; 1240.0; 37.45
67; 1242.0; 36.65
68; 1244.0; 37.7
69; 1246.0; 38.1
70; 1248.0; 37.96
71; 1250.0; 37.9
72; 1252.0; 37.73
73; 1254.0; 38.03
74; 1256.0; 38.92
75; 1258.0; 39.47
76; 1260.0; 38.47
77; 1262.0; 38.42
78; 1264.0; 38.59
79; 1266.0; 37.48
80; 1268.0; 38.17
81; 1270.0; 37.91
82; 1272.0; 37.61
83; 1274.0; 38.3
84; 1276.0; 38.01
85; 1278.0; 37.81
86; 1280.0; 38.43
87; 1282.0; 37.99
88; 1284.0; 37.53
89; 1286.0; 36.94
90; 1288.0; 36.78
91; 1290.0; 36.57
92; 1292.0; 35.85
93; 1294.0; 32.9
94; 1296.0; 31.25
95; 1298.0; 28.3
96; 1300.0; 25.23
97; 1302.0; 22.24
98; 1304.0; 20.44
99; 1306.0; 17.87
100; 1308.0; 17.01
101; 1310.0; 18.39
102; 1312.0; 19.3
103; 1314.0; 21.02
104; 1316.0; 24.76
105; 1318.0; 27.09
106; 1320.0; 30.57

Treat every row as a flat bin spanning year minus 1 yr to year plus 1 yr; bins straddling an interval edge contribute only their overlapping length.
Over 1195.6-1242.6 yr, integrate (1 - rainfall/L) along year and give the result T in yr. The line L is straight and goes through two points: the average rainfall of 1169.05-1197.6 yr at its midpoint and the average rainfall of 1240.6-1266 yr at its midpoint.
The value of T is -2.5 yr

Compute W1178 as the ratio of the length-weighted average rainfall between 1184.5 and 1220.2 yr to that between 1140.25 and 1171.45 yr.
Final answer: 1.24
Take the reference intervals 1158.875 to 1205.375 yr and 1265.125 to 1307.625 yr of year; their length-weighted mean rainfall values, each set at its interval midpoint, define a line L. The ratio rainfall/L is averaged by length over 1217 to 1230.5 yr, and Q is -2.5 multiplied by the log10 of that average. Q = -0.08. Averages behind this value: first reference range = 37.4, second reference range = 33.3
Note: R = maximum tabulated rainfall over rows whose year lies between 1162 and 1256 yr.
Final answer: 43.57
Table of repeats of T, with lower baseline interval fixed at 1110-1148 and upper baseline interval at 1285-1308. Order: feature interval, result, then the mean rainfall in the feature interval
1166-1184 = -3.9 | 35.6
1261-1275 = -4.4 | 38.1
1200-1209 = -4.2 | 42.7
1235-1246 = -3.2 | 37.5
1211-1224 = -4.9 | 40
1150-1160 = -1.8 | 34.4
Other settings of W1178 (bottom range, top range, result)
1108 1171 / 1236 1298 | 1.19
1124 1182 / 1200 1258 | 1.25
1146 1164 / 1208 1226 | 1.19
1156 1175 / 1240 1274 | 1.11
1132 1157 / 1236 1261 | 1.29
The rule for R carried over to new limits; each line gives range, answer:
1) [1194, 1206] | 42.93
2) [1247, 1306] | 39.47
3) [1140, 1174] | 35.87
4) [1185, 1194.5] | 39.35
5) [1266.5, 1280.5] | 38.43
